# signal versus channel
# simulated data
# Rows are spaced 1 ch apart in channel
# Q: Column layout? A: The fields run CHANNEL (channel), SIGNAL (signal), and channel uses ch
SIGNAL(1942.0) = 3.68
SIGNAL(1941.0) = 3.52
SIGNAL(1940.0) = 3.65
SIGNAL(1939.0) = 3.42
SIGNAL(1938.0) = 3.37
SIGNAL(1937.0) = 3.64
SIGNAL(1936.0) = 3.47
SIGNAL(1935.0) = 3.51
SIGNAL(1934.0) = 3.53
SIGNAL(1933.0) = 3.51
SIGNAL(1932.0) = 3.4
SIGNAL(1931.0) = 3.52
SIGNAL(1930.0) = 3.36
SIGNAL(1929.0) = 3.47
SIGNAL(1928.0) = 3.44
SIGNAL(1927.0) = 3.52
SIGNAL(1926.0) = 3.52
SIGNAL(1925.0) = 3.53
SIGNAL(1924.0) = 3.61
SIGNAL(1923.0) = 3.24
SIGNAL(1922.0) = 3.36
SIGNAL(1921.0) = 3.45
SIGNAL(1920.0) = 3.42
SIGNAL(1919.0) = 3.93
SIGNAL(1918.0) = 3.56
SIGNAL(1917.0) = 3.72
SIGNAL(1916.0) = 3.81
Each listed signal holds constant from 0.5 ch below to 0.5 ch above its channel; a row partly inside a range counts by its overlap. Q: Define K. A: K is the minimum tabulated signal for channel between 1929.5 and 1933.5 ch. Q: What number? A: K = 3.36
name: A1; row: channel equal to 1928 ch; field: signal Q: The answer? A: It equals 3.44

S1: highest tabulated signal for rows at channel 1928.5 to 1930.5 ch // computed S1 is 3.47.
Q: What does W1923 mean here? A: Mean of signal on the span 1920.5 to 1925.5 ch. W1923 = 3.44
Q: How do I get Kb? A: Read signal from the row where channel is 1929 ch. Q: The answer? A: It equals 3.47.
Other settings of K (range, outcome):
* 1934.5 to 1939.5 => 3.37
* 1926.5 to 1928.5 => 3.44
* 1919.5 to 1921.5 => 3.42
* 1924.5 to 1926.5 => 3.52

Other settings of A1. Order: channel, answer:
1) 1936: 3.47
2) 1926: 3.52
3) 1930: 3.36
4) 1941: 3.52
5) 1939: 3.42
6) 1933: 3.51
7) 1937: 3.64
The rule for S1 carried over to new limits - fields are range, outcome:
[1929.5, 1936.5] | 3.53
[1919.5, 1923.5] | 3.45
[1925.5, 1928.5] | 3.52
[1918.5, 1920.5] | 3.93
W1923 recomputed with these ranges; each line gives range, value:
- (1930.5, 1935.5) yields 3.49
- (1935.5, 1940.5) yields 3.51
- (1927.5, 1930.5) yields 3.42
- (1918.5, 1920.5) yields 3.67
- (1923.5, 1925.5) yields 3.57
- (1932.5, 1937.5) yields 3.53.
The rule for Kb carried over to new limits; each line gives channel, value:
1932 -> 3.4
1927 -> 3.52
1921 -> 3.45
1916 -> 3.81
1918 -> 3.56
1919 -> 3.93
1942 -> 3.68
